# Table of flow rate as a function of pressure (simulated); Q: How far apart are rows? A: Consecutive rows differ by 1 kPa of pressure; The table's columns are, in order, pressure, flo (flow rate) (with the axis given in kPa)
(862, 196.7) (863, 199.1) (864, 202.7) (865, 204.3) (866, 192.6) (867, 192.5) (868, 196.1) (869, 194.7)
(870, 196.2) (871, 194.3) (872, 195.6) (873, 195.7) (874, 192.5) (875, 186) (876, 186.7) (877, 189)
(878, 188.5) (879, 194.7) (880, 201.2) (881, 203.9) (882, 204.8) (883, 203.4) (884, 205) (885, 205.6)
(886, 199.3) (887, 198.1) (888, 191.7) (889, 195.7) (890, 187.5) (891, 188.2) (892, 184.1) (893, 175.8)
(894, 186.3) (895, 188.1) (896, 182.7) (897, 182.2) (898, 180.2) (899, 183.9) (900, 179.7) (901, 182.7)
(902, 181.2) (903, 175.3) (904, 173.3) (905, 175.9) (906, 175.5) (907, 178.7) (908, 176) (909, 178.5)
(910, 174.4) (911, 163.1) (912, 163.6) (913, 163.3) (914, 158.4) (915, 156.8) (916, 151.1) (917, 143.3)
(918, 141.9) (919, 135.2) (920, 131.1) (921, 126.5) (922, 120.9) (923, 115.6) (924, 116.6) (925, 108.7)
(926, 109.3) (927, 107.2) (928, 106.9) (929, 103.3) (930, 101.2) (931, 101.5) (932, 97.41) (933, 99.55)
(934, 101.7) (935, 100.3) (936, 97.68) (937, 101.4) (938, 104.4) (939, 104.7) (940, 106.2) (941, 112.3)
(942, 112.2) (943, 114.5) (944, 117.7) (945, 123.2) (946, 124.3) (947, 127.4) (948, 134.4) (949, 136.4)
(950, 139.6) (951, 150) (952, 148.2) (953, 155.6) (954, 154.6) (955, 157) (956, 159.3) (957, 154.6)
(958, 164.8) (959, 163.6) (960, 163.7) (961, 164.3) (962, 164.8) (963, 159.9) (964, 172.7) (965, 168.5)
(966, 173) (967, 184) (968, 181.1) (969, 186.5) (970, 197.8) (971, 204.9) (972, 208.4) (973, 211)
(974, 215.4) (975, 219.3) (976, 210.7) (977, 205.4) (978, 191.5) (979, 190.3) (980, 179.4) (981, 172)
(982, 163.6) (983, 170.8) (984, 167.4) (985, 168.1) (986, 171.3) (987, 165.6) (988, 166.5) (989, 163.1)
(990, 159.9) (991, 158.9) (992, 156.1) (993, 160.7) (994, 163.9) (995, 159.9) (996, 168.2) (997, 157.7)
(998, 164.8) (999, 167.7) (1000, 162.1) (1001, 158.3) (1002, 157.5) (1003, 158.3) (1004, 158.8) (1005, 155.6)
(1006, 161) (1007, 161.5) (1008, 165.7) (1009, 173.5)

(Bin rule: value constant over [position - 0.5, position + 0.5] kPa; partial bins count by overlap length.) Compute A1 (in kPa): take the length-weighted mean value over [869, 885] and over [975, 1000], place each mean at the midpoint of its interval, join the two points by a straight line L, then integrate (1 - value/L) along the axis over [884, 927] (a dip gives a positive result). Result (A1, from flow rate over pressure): 5.5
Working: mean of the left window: 196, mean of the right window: 172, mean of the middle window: 166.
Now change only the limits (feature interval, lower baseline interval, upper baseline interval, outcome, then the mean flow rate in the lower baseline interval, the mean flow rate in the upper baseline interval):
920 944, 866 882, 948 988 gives 9.7 kPa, 194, 174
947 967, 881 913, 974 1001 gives 2.2 kPa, 185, 173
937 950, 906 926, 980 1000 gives 3.0 kPa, 147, 165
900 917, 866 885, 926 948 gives -2.4 kPa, 196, 108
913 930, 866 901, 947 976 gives 5.1 kPa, 192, 171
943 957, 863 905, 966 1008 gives 3.1 kPa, 191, 175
